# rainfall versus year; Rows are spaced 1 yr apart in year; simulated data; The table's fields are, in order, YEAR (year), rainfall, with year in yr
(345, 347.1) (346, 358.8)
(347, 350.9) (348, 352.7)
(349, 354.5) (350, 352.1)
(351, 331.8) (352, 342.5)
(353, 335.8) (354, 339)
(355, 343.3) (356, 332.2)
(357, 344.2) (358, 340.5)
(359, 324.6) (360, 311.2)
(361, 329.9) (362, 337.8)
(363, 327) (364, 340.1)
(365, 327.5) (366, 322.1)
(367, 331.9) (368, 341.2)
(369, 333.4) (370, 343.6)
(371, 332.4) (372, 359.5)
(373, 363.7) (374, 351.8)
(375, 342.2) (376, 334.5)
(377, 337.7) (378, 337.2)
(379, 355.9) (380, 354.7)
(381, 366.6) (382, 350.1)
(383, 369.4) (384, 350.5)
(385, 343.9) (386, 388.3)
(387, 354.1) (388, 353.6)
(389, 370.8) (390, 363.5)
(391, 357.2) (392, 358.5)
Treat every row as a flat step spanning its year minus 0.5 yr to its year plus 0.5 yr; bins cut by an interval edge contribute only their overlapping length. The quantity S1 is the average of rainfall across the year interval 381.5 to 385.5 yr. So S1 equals 353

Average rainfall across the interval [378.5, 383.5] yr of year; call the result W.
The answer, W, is 359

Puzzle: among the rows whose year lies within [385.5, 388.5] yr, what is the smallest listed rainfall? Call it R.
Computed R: 353.6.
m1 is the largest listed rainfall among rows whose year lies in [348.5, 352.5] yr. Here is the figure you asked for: 354.5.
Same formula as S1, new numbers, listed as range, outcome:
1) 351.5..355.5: 340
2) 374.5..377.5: 338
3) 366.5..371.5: 336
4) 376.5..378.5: 337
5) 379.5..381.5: 361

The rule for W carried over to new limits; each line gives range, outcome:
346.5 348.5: 352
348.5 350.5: 353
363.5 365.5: 334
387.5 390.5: 363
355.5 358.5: 339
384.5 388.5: 360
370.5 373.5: 352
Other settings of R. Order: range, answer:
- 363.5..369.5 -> 322.1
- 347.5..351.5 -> 331.8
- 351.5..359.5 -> 324.6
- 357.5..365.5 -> 311.2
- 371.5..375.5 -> 342.2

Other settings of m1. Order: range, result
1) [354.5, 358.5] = 344.2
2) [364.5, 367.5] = 331.9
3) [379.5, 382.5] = 366.6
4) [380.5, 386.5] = 388.3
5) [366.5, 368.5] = 341.2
